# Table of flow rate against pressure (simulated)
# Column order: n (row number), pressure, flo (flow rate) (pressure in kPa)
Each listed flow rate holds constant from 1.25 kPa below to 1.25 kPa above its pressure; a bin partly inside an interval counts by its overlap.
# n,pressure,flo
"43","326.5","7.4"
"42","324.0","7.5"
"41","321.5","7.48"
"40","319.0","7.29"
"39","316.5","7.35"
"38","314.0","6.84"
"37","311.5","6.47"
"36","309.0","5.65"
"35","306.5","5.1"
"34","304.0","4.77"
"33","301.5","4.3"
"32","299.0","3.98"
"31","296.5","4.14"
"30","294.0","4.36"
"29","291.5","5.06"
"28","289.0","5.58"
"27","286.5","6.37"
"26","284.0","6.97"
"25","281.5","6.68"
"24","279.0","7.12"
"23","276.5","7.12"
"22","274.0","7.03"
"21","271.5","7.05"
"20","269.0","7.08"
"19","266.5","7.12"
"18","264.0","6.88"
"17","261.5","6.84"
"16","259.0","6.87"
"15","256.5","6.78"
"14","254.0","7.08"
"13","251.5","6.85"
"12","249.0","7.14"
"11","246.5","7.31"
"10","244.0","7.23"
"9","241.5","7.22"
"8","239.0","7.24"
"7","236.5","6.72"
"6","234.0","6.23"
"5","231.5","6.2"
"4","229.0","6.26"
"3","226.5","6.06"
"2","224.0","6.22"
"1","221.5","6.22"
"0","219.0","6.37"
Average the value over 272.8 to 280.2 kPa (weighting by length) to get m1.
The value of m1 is 7.09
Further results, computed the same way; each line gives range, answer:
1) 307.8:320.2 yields 6.72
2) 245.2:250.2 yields 7.23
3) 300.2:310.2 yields 4.95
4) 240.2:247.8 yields 7.25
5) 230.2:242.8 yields 6.72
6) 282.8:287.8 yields 6.66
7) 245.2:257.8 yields 7.03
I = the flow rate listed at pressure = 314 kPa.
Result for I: 6.84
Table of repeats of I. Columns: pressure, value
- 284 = 6.97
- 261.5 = 6.84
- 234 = 6.23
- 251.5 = 6.85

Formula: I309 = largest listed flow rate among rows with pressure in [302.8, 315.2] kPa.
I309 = 6.84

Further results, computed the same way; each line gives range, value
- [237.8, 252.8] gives 7.31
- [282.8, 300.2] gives 6.97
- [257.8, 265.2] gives 6.88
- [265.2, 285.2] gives 7.12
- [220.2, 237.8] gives 6.72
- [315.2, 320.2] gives 7.35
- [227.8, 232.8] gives 6.26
